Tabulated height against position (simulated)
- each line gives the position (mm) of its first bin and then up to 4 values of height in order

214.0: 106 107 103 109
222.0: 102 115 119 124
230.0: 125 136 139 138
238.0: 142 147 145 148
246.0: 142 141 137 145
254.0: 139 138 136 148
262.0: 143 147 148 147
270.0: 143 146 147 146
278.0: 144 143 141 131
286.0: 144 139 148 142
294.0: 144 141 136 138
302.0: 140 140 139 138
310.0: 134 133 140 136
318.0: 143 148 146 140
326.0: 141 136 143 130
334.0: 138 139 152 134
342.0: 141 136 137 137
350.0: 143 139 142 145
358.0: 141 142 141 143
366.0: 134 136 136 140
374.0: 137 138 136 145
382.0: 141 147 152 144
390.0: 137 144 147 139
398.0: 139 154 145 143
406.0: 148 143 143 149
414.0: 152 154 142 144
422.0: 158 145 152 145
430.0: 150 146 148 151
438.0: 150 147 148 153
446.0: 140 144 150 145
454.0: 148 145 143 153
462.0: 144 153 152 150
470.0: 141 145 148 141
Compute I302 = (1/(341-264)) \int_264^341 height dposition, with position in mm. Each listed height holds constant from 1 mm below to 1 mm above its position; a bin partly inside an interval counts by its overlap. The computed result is 141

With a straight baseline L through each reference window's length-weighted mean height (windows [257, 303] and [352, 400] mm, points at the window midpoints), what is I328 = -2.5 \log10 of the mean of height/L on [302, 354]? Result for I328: 0.02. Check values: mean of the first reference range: 143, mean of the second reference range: 141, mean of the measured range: 139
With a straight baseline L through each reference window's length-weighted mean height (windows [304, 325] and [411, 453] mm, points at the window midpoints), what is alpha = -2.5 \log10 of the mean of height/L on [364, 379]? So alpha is 0.05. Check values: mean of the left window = 140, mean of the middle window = 137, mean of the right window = 148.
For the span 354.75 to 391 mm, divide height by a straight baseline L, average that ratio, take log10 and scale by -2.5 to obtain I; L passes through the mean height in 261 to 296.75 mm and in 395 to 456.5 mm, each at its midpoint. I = 0.04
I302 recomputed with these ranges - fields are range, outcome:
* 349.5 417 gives 143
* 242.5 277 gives 144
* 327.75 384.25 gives 140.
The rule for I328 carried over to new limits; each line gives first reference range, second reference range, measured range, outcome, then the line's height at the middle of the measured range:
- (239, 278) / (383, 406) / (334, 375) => 0.04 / 145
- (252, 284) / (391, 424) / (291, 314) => 0.04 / 144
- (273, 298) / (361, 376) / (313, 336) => 0.00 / 140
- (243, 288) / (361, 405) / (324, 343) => 0.02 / 142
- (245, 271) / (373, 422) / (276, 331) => 0.02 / 143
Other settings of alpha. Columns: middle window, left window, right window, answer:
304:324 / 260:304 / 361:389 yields 0.02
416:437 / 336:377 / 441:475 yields -0.03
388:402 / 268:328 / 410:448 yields 0.02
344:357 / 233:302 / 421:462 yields 0.04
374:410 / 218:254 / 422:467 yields 0.00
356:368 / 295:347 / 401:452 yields 0.02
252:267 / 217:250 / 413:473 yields -0.08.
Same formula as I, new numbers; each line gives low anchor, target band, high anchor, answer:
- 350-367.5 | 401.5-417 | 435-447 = -0.01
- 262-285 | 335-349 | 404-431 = 0.05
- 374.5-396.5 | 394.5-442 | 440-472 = -0.02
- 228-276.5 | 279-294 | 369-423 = 0.01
